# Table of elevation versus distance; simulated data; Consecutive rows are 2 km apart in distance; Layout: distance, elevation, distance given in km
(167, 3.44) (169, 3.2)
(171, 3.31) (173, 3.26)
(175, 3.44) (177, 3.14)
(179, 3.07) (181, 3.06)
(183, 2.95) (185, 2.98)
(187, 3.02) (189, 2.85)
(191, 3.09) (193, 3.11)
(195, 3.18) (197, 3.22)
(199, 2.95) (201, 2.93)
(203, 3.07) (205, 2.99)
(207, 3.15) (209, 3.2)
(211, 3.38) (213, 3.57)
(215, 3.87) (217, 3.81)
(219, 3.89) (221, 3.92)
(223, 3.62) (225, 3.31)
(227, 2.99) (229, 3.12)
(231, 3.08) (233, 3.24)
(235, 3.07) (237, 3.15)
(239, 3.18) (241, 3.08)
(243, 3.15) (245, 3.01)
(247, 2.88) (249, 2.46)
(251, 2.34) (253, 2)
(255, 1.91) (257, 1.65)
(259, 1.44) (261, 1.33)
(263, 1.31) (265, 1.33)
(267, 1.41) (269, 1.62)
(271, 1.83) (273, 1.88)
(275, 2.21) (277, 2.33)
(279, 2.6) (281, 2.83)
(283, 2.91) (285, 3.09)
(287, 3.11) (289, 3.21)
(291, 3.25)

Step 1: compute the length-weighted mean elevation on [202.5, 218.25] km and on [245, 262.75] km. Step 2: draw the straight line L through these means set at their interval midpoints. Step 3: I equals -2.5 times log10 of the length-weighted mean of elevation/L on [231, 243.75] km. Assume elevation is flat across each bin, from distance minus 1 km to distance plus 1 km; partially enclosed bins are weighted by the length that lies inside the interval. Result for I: -0.23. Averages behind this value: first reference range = 3.4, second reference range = 2.03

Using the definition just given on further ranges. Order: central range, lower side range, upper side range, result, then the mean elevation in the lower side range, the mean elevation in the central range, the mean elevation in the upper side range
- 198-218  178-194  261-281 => -0.21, 3.02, 3.29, 1.86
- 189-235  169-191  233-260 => -0.15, 3.11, 3.29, 2.59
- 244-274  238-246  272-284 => 0.43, 3.1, 1.89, 2.46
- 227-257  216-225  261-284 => 0.09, 3.75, 2.8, 1.99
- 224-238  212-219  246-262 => -0.03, 3.77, 3.14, 2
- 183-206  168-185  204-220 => 0.10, 3.17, 3.03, 3.48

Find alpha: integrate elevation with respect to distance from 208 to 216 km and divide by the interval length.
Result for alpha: 3.5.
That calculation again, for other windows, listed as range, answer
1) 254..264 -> 1.53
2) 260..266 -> 1.32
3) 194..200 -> 3.12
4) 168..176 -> 3.3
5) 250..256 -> 2.08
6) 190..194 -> 3.1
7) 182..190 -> 2.95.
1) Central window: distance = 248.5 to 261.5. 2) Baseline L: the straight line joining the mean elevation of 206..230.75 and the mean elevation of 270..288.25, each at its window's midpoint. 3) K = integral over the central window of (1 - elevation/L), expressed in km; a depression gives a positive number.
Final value 4.7 km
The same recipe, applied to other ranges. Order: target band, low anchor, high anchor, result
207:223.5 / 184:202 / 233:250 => -3.3 km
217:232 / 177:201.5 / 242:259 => -4.4 km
